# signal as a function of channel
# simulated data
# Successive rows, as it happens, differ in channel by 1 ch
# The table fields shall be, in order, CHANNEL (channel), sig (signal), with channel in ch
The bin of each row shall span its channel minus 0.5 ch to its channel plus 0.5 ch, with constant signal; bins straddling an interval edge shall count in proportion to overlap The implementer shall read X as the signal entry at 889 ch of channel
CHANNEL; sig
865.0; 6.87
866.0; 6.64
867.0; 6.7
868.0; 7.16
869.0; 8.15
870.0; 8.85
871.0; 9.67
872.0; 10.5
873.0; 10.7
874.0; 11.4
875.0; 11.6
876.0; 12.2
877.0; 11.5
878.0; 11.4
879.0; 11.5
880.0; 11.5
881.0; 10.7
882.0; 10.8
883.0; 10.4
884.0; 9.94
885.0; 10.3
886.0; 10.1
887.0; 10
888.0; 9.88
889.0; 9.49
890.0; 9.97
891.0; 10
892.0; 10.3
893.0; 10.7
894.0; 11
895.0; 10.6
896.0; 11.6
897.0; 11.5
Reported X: 9.49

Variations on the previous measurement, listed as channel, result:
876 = 12.2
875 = 11.6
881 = 10.7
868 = 7.16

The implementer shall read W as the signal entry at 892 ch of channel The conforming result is 10.3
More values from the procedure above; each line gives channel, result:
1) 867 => 6.7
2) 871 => 9.67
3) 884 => 9.94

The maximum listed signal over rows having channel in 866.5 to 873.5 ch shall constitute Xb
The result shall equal 10.7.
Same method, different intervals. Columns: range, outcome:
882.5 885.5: 10.4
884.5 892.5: 10.3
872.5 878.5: 12.2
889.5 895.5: 11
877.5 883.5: 11.5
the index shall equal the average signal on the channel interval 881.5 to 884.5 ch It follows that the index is 10.4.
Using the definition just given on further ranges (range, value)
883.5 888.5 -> 10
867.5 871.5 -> 8.46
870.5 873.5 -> 10.3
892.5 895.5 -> 10.8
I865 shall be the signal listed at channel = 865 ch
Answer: 6.87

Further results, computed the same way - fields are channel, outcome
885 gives 10.3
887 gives 10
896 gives 11.6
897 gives 11.5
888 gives 9.88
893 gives 10.7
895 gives 10.6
